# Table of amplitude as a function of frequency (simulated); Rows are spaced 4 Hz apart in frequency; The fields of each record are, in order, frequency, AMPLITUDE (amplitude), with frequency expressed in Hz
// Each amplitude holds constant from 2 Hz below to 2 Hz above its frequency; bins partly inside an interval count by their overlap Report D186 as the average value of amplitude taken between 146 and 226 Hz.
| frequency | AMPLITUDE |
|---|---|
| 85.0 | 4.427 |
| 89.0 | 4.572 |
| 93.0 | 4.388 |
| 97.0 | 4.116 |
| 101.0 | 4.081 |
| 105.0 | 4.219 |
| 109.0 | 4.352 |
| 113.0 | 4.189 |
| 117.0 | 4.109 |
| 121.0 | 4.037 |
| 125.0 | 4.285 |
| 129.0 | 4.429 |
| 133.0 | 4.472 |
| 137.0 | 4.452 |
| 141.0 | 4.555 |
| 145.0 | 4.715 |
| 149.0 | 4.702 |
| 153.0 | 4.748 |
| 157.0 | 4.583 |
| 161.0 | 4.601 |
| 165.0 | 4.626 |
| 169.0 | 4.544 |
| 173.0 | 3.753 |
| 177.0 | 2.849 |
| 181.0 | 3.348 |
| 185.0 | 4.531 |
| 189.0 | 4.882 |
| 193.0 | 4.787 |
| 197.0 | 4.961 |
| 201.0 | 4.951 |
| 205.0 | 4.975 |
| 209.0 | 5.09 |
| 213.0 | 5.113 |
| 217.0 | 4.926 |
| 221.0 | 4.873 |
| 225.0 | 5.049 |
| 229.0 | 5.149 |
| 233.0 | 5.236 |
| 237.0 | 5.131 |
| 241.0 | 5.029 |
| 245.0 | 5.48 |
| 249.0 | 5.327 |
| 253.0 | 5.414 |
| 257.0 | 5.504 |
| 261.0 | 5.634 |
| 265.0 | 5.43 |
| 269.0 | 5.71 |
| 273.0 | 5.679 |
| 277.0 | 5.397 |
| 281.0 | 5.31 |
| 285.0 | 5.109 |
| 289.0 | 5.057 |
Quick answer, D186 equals 4.59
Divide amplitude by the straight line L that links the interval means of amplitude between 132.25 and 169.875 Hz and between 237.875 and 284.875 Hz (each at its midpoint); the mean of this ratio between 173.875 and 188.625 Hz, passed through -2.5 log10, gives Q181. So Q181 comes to 0.28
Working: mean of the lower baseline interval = 4.61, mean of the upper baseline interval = 5.43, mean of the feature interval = 3.73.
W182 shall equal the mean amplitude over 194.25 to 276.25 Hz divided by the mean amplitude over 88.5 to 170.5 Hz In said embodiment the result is 1.19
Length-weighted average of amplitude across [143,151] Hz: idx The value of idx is 4.71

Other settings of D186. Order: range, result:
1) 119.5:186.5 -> 4.31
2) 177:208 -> 4.53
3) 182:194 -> 4.61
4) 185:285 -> 5.19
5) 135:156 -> 4.63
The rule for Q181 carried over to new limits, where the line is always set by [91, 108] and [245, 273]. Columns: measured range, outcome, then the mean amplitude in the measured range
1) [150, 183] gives 0.146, 4.15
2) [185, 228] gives 0.030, 4.95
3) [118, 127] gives 0.061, 4.16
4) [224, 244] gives 0.035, 5.14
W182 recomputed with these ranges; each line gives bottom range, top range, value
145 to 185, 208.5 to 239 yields 1.20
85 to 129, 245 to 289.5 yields 1.28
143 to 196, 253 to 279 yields 1.27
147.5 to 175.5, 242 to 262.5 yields 1.22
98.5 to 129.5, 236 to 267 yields 1.28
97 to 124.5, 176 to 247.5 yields 1.16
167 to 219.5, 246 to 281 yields 1.22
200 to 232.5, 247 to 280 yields 1.10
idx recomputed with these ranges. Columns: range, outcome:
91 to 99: 4.25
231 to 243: 5.13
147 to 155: 4.72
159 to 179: 4.07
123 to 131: 4.36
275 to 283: 5.35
